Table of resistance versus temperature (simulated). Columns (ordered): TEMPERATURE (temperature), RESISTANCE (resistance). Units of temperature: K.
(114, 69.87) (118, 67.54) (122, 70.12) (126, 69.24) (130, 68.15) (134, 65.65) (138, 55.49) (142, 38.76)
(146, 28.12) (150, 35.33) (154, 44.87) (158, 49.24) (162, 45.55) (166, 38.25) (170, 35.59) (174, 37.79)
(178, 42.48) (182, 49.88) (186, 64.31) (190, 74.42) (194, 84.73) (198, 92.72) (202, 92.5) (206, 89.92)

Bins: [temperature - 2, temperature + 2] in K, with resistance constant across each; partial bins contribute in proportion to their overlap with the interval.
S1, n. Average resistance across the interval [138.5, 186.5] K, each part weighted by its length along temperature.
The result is 42.2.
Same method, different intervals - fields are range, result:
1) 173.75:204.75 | 69.6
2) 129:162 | 47.4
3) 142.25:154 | 35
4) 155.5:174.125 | 41.7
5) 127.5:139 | 64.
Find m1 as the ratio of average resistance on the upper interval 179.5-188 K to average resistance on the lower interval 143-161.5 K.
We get 1.41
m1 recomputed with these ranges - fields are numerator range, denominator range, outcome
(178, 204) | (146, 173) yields 1.83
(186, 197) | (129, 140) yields 1.25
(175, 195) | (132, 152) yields 1.36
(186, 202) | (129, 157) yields 1.74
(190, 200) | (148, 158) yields 2.05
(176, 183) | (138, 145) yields 1.09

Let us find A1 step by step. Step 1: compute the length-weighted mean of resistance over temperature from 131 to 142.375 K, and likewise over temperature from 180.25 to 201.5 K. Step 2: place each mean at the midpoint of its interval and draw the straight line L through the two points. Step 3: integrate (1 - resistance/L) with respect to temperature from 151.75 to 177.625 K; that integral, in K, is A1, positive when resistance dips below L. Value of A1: 9.4 K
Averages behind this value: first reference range 56.7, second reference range 74.8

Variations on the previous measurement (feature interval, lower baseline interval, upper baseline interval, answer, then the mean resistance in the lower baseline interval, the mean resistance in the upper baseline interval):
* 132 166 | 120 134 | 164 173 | 4.2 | 68.7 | 37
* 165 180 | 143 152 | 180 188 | 3.3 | 32.5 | 57.1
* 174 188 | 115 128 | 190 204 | 5.6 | 69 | 87.8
